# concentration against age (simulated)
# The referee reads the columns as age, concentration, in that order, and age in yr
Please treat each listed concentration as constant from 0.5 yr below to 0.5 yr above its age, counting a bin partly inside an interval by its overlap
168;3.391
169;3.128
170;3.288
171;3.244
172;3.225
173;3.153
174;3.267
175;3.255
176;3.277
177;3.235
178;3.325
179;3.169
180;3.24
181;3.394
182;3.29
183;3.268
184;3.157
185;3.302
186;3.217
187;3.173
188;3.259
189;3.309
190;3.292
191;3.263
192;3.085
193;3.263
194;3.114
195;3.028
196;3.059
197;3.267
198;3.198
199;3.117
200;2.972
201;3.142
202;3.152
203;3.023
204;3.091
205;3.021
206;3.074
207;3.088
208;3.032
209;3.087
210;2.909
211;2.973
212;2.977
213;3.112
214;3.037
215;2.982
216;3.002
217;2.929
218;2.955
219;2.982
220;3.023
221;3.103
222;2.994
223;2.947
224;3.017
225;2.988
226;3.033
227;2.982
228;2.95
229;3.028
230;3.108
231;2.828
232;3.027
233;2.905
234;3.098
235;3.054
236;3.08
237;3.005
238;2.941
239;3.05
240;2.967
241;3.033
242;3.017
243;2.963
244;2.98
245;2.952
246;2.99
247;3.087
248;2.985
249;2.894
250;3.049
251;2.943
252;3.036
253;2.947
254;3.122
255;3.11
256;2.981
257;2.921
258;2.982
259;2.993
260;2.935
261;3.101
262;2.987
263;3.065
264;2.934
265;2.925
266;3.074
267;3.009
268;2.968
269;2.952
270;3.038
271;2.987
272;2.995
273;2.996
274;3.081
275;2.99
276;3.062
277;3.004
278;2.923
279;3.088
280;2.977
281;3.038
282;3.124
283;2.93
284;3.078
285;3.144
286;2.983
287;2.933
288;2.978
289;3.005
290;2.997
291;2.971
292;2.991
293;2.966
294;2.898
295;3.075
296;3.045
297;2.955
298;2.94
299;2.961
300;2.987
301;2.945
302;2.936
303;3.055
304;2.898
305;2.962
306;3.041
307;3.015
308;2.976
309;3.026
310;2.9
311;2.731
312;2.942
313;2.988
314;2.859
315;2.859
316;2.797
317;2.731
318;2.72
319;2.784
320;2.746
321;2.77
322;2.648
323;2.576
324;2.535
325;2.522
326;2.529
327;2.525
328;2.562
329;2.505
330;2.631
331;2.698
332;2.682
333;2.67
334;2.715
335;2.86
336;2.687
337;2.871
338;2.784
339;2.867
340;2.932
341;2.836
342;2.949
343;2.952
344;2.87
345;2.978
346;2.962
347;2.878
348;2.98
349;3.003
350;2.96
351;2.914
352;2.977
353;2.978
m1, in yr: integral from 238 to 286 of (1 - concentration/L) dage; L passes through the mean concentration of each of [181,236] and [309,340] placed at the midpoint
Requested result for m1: -1.45 yr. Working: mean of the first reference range 3.08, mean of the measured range 3.01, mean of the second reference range 2.73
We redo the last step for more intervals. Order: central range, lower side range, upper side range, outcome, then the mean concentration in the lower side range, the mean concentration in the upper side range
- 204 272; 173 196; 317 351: 1.3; 3.23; 2.76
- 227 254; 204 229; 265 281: 0.1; 3.01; 3.01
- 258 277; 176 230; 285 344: -0.3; 3.11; 2.85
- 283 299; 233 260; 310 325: -0.8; 3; 2.76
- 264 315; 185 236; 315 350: -2.1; 3.07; 2.76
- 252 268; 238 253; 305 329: -0.3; 2.99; 2.77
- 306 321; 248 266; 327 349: 0.0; 3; 2.8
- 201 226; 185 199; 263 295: 1.0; 3.2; 3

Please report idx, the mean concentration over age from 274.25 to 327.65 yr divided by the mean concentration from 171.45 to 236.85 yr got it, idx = 0.94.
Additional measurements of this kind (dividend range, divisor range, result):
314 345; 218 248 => 0.91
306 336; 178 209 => 0.87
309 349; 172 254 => 0.90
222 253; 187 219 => 0.97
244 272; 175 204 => 0.94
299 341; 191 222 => 0.91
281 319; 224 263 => 0.98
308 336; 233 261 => 0.91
